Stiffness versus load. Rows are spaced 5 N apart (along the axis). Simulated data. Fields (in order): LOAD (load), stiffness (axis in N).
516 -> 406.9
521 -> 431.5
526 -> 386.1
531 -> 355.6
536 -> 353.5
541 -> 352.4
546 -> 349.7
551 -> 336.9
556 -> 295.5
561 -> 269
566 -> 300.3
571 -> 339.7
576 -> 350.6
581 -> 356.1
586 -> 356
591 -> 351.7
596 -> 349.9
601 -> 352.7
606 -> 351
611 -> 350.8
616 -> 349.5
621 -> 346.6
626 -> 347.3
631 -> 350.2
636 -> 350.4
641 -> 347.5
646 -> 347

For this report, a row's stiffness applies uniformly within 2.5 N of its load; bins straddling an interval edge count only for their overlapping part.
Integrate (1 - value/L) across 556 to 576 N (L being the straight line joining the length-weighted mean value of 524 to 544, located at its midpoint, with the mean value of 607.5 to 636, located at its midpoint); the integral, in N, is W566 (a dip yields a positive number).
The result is 2.7 N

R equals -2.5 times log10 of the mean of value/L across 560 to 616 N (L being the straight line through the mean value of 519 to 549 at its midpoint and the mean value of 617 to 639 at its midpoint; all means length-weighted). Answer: 0.051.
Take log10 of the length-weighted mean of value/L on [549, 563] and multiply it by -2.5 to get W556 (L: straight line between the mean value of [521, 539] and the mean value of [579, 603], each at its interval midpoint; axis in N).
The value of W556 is 0.21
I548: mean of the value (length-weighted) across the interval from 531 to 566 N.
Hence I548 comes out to 326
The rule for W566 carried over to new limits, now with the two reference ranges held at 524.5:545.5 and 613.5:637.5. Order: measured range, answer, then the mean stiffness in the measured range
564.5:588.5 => 0.8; 342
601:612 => 0.0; 351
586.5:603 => 0.0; 352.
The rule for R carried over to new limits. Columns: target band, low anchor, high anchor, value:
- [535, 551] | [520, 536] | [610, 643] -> 0.081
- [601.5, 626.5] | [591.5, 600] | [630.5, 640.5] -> 0.003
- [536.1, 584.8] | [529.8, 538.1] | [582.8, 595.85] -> 0.076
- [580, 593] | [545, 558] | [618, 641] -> -0.058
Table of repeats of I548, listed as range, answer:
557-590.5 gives 329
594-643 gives 350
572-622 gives 351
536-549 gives 351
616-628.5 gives 347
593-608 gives 351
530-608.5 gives 338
